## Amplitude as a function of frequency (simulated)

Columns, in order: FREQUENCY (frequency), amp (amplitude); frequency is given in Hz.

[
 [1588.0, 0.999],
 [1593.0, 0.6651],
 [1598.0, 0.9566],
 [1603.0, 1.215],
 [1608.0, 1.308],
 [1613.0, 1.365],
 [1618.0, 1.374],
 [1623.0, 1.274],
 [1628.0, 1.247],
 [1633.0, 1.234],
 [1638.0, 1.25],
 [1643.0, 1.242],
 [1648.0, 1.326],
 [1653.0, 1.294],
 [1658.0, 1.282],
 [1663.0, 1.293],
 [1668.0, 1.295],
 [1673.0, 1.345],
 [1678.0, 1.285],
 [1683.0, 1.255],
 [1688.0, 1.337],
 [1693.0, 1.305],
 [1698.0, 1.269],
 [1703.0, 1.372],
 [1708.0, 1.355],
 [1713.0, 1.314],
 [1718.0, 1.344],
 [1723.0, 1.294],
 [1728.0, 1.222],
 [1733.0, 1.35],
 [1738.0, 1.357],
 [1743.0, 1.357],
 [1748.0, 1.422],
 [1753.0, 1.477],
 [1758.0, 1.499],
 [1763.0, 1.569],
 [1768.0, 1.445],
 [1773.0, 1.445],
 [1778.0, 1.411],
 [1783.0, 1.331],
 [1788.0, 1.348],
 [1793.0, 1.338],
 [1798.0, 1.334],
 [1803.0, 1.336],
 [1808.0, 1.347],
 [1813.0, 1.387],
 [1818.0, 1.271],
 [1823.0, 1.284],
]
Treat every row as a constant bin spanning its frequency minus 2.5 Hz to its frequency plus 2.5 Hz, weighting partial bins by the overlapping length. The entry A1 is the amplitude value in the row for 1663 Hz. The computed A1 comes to 1.293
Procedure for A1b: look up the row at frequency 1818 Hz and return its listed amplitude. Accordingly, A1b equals 1.271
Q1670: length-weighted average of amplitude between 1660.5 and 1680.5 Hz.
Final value 1.3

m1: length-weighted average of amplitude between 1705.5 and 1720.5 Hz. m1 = 1.34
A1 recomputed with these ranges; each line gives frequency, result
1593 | 0.6651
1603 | 1.215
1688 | 1.337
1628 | 1.247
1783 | 1.331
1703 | 1.372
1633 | 1.234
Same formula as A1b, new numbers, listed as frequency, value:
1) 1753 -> 1.477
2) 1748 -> 1.422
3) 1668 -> 1.295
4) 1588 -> 0.999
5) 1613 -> 1.365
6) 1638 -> 1.25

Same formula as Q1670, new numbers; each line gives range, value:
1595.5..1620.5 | 1.24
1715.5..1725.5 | 1.32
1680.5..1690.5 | 1.3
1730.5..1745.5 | 1.35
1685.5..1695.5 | 1.32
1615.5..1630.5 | 1.3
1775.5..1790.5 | 1.36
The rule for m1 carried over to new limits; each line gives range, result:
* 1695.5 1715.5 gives 1.33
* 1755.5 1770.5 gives 1.5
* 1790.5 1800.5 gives 1.34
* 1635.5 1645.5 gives 1.25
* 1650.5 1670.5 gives 1.29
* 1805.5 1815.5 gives 1.37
